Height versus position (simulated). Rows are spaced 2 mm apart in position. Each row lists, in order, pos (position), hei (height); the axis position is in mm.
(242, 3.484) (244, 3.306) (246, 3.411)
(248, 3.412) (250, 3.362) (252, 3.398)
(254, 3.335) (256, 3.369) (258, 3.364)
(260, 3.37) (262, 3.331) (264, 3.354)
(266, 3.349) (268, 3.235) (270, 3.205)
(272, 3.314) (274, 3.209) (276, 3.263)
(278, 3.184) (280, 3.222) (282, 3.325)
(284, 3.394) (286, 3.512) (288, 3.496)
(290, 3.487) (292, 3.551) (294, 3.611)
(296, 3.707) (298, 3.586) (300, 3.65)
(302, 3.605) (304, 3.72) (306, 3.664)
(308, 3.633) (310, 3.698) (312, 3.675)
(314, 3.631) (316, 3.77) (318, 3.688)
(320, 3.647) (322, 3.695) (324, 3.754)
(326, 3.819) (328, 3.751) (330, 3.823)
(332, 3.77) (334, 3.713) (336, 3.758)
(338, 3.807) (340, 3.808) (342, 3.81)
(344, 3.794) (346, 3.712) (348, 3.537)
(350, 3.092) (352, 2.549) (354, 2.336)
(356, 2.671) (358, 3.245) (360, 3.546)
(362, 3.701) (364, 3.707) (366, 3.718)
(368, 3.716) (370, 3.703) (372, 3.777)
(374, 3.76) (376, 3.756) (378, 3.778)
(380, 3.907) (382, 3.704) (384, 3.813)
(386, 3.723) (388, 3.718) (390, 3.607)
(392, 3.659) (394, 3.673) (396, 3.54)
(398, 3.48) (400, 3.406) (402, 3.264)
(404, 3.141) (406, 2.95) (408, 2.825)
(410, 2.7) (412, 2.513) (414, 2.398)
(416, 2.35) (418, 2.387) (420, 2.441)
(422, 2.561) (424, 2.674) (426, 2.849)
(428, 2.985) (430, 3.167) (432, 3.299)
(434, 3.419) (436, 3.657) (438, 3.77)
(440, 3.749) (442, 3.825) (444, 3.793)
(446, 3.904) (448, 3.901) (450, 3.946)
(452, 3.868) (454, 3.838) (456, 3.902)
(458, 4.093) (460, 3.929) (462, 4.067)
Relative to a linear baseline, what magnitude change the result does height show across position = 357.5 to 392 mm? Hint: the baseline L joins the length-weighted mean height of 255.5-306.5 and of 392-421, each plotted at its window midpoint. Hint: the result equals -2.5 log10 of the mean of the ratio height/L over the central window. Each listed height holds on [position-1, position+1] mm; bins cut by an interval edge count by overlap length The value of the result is -0.20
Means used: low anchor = 3.42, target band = 3.7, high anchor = 2.96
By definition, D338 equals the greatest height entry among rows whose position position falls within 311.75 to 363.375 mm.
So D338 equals 3.823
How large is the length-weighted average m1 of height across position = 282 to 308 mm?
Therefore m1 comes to 3.57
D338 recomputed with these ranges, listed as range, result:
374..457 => 3.946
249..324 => 3.77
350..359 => 3.245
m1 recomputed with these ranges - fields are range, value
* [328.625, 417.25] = 3.43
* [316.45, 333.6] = 3.74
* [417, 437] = 2.94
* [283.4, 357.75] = 3.56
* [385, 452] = 3.26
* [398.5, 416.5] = 2.87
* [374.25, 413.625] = 3.42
